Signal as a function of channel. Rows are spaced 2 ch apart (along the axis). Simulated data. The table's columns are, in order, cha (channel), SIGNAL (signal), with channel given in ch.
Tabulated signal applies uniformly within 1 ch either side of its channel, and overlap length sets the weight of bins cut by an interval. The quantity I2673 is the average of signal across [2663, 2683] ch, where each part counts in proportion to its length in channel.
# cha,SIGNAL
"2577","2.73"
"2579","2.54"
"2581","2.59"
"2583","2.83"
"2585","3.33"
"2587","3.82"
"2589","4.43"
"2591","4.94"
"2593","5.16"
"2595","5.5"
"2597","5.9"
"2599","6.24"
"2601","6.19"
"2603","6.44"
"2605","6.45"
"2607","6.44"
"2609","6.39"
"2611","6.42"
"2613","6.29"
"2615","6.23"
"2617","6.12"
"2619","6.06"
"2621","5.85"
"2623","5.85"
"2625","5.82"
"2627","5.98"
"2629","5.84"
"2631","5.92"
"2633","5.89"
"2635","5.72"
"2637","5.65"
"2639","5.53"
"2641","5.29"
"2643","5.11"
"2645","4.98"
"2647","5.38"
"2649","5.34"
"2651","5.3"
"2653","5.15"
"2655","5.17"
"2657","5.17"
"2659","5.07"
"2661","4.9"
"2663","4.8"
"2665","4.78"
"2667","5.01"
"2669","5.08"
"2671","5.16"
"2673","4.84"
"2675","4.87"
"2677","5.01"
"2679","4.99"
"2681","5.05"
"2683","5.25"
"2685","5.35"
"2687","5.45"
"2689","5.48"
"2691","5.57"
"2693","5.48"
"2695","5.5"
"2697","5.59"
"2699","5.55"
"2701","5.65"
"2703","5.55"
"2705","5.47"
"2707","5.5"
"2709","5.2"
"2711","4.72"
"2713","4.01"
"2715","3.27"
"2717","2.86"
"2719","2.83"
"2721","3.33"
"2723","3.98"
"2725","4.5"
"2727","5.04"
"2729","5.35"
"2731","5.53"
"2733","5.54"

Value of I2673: 4.98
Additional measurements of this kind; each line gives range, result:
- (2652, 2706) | 5.22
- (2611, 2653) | 5.71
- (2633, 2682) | 5.15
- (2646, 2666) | 5.11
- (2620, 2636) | 5.86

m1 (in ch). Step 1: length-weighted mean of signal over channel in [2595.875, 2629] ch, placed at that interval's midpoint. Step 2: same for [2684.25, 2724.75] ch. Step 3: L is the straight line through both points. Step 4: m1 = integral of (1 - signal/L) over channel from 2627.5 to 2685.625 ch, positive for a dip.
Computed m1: 2.91 ch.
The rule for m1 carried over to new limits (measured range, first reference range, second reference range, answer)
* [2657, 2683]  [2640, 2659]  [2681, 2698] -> 1.7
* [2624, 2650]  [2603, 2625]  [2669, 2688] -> 1.1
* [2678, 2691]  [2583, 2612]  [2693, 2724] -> -1.3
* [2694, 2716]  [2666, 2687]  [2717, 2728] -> -3.9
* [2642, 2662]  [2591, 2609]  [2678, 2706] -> 1.8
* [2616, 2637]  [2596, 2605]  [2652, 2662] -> -0.7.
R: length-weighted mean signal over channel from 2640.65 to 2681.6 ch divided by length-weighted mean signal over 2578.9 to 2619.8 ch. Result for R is 0.95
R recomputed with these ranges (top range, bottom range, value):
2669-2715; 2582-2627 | 0.93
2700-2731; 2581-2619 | 0.83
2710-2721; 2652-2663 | 0.69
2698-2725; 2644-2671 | 0.88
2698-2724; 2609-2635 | 0.74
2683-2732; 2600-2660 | 0.84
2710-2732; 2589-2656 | 0.72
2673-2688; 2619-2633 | 0.87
